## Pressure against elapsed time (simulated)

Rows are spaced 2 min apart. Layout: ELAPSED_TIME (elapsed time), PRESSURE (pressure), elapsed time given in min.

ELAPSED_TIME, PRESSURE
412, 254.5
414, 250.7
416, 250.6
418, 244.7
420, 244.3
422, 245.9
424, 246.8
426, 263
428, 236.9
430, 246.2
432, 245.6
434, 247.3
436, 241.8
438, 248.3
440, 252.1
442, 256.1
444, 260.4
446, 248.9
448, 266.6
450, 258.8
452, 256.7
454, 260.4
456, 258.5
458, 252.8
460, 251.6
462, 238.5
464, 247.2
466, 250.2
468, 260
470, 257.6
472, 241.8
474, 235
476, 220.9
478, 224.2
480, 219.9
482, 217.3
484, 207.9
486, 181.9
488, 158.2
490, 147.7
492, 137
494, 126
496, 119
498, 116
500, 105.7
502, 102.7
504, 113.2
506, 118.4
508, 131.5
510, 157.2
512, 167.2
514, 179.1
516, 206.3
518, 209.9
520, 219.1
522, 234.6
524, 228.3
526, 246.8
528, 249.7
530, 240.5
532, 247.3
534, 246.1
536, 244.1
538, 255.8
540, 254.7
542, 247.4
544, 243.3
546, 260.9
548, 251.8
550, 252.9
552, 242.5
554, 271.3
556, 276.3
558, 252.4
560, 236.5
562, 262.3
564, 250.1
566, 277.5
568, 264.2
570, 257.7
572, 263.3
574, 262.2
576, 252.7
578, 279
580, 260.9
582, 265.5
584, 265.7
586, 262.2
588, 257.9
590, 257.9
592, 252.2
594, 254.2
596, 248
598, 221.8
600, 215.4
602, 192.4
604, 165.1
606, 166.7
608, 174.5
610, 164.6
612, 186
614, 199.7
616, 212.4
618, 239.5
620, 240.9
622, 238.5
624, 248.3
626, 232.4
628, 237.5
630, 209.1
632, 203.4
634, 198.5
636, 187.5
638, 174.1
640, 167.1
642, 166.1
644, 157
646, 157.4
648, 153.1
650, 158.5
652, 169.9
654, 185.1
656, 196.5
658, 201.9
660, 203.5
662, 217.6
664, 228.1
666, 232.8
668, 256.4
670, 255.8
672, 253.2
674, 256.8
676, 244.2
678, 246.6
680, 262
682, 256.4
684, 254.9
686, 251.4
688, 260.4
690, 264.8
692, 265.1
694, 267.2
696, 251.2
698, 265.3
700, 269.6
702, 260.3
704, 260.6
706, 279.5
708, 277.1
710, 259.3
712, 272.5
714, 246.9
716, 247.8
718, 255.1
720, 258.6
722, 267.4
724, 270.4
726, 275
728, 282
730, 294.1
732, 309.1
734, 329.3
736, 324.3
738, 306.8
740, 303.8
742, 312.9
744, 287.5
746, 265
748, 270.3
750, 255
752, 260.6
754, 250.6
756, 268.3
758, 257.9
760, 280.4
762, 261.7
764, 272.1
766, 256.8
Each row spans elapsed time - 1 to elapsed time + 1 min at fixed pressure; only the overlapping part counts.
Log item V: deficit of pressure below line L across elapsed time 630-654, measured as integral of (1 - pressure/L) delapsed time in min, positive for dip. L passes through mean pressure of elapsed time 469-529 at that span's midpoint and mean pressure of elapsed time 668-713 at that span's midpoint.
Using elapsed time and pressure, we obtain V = 6.63 min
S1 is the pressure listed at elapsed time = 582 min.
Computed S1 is 265.5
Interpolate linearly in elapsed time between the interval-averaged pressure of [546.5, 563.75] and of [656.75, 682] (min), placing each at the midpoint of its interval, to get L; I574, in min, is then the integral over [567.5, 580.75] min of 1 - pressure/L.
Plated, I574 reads -0.53 min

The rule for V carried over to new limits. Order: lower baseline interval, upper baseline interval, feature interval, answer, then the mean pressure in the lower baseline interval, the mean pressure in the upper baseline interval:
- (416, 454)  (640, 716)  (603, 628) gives 3.25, 251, 233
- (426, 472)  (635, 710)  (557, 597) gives -3.52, 252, 228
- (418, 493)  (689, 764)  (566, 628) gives 5.20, 236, 274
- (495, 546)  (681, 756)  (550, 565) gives -3.20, 197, 273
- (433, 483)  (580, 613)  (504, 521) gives 4.82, 247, 223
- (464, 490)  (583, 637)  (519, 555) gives -4.27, 221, 220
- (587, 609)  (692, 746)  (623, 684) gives 8.66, 219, 278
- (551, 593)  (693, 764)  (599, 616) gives 5.09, 260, 274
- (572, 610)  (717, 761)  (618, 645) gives 4.52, 235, 281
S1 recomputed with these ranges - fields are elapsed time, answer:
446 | 248.9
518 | 209.9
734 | 329.3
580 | 260.9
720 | 258.6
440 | 252.1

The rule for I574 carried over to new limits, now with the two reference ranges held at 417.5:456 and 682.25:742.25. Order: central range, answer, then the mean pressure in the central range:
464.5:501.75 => 9.6 min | 189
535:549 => 0.5 min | 251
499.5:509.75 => 5.5 min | 118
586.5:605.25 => 2.5 min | 229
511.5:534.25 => 3.1 min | 223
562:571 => 0.0 min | 262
